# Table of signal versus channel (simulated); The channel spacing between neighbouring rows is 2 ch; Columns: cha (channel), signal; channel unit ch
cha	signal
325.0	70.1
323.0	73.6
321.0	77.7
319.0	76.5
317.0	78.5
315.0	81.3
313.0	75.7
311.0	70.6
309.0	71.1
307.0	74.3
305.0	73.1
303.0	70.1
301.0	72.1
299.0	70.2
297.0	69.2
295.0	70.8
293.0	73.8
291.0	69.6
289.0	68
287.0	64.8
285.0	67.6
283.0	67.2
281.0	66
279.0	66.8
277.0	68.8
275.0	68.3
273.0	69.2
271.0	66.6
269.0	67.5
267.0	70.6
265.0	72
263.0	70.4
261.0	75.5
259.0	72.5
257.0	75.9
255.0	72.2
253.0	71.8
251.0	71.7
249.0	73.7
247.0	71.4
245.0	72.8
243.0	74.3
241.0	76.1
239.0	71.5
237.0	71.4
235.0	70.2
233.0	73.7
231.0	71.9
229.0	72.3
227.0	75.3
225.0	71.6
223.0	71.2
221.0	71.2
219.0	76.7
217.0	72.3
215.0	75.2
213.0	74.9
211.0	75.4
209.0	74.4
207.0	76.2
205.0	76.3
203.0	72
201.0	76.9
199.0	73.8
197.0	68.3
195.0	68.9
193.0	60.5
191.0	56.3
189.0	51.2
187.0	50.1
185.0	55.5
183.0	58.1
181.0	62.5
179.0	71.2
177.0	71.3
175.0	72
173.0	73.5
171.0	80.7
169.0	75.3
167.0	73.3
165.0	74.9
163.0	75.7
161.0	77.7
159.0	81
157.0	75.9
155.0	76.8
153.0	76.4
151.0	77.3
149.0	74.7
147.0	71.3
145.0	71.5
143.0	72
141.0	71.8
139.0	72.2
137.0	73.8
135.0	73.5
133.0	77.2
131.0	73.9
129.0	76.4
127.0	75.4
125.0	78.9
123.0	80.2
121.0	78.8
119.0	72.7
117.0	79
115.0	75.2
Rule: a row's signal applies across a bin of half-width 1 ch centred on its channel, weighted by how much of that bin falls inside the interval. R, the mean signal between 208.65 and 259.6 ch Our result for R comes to 73.1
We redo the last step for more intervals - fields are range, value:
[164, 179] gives 74.2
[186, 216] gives 68.7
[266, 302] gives 68.7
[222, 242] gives 72.5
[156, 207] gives 69.5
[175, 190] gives 60.8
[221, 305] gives 70.9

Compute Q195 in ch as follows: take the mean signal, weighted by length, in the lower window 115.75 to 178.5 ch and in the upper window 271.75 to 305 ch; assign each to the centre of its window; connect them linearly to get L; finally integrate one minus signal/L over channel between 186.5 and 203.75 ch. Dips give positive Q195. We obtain 2.0 ch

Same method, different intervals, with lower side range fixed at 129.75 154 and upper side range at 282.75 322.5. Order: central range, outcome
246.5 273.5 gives 0.4 ch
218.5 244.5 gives 0.0 ch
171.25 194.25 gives 3.4 ch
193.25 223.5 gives -0.1 ch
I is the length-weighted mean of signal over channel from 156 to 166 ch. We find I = 77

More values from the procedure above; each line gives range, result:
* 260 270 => 71.2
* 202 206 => 74.2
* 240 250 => 73.7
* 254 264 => 73.3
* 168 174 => 76.5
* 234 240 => 71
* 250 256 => 71.9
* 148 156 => 76.3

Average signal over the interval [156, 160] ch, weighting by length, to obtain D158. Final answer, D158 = 78.5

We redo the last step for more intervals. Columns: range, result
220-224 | 71.2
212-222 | 74.1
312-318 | 78.5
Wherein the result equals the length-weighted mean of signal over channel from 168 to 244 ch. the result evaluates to 70.3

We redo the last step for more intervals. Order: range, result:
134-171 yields 74.9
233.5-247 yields 72.7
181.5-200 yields 60.4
